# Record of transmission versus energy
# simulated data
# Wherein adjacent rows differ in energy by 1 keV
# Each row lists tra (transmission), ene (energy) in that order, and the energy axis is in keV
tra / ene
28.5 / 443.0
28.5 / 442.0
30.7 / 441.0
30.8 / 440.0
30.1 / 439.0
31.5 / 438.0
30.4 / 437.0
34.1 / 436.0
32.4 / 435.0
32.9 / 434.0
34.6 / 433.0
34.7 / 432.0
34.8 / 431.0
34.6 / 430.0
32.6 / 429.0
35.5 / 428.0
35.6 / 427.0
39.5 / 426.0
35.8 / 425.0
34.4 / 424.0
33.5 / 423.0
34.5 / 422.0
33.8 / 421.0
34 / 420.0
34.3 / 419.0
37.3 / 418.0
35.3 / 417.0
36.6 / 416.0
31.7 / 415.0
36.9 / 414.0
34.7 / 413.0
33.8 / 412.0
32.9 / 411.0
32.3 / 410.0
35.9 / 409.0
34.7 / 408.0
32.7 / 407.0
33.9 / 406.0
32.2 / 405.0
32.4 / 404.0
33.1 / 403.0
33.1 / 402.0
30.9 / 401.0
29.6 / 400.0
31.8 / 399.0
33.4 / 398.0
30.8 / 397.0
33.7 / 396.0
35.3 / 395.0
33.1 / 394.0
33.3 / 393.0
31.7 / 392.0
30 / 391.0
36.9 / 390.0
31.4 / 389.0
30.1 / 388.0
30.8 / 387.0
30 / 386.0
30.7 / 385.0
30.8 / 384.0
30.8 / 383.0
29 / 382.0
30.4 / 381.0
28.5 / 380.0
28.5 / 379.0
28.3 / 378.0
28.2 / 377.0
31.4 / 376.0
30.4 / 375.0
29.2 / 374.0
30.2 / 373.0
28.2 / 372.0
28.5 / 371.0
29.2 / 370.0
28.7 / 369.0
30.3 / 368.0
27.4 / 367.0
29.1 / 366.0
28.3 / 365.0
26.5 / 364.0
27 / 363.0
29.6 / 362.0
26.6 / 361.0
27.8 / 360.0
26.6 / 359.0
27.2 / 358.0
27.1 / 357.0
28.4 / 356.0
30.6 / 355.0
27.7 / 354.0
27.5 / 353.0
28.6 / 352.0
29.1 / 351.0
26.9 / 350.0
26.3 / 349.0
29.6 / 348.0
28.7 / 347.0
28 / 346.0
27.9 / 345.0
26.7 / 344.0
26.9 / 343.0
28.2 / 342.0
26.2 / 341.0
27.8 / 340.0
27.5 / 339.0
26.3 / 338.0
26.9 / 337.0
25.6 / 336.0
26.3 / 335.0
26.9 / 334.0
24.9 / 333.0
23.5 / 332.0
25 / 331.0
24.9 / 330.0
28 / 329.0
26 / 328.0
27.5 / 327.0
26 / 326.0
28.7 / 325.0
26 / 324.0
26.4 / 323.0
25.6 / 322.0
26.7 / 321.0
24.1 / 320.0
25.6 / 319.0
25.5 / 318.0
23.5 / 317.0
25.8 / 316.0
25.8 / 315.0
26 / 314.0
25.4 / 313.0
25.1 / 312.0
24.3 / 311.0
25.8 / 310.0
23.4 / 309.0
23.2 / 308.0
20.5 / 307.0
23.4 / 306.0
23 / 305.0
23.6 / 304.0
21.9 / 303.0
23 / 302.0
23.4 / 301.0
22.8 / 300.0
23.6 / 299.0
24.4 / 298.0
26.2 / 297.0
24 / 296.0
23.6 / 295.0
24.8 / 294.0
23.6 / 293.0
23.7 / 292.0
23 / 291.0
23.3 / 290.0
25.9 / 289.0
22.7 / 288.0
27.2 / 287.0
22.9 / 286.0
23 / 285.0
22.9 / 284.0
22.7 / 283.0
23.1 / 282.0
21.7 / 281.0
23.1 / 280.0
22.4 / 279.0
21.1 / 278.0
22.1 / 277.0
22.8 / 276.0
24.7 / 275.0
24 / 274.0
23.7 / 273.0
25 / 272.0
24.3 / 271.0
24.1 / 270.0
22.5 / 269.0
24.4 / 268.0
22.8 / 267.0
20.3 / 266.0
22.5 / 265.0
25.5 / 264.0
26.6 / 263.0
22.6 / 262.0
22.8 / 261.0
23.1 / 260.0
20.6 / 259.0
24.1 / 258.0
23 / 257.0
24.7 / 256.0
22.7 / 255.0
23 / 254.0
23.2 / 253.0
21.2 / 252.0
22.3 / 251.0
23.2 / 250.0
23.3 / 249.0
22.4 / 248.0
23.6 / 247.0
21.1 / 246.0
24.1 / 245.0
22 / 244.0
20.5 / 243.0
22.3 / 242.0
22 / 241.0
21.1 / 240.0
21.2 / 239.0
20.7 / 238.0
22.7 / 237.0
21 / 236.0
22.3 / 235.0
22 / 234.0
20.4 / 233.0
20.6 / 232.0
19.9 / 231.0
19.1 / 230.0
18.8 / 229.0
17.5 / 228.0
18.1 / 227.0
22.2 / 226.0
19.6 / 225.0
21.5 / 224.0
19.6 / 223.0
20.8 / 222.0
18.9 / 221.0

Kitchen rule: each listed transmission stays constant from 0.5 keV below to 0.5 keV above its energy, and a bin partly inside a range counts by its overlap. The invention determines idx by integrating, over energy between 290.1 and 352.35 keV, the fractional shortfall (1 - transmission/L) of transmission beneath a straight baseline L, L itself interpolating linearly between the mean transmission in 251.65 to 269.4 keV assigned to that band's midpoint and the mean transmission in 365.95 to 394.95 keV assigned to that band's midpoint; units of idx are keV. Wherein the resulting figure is 2.95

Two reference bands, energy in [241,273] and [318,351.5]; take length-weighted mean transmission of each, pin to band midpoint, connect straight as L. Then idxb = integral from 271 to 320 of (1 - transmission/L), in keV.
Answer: 2.0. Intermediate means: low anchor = 23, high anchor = 26.7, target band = 23.8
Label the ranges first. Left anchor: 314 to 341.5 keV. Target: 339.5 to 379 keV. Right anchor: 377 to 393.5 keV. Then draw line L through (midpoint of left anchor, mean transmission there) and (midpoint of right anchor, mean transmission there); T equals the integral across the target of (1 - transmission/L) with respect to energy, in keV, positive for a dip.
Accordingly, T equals 0.4 keV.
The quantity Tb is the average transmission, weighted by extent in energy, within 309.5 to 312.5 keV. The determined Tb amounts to 25.1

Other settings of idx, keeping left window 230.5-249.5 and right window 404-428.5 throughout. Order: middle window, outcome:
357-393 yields 2.52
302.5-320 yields 1.78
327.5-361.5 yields 2.61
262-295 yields 1.40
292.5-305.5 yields 1.18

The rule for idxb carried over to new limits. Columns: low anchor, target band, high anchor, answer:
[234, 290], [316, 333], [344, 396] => 0.55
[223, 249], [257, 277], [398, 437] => -0.14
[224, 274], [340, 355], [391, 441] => 0.55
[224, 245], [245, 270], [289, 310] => -1.44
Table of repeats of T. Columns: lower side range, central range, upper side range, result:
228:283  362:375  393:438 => 0.8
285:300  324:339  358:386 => 0.1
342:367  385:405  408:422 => 0.1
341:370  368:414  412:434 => 0.2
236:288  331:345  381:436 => 0.9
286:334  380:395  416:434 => 0.1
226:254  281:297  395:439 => 0.7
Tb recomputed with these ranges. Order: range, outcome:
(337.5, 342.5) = 27.2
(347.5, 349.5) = 28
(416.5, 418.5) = 36.3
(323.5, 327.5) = 27.1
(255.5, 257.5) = 23.9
